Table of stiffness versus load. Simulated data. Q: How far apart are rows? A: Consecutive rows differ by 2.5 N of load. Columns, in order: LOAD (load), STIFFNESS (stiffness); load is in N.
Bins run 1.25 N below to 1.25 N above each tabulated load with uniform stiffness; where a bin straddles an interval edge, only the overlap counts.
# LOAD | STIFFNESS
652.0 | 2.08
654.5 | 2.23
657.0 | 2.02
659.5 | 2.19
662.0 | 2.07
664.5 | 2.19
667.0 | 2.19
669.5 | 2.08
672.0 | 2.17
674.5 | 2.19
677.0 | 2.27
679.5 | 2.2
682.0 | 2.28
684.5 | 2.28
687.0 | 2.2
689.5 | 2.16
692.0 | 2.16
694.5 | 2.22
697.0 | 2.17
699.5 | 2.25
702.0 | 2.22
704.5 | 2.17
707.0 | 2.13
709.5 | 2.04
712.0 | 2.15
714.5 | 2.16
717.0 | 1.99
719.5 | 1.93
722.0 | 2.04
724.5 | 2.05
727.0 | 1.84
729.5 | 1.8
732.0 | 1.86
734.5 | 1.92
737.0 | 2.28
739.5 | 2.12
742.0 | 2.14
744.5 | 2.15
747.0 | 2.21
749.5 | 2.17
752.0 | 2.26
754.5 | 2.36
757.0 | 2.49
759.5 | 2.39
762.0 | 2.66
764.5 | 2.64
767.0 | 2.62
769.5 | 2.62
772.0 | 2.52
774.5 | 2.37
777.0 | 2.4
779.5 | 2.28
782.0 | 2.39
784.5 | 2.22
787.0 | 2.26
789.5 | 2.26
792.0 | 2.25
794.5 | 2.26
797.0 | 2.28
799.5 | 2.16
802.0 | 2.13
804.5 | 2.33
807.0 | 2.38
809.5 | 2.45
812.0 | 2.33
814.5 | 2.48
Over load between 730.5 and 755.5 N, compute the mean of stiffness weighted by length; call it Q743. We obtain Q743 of 2.14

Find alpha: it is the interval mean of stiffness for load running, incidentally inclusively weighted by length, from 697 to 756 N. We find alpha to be 2.1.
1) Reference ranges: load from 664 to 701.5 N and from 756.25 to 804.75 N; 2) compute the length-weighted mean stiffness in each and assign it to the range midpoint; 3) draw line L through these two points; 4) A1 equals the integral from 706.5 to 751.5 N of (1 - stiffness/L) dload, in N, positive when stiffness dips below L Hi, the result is 4.5 N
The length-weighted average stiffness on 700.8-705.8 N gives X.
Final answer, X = 2.19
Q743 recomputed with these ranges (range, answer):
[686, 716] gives 2.17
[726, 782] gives 2.28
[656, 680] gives 2.16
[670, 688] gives 2.22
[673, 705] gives 2.21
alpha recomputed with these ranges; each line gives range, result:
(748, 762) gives 2.36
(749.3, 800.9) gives 2.38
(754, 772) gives 2.55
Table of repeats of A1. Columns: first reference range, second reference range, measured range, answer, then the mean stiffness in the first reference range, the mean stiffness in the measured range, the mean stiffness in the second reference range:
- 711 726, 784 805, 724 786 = -3.8 N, 2.05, 2.27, 2.24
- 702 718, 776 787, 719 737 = 1.8 N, 2.12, 1.94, 2.31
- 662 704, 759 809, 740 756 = 0.7 N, 2.2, 2.21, 2.37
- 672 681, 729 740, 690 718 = -0.5 N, 2.21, 2.15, 2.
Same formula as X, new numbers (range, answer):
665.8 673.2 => 2.15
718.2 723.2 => 1.98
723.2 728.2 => 1.95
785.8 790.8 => 2.26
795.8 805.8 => 2.23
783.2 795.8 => 2.25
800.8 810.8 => 2.32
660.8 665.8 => 2.13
